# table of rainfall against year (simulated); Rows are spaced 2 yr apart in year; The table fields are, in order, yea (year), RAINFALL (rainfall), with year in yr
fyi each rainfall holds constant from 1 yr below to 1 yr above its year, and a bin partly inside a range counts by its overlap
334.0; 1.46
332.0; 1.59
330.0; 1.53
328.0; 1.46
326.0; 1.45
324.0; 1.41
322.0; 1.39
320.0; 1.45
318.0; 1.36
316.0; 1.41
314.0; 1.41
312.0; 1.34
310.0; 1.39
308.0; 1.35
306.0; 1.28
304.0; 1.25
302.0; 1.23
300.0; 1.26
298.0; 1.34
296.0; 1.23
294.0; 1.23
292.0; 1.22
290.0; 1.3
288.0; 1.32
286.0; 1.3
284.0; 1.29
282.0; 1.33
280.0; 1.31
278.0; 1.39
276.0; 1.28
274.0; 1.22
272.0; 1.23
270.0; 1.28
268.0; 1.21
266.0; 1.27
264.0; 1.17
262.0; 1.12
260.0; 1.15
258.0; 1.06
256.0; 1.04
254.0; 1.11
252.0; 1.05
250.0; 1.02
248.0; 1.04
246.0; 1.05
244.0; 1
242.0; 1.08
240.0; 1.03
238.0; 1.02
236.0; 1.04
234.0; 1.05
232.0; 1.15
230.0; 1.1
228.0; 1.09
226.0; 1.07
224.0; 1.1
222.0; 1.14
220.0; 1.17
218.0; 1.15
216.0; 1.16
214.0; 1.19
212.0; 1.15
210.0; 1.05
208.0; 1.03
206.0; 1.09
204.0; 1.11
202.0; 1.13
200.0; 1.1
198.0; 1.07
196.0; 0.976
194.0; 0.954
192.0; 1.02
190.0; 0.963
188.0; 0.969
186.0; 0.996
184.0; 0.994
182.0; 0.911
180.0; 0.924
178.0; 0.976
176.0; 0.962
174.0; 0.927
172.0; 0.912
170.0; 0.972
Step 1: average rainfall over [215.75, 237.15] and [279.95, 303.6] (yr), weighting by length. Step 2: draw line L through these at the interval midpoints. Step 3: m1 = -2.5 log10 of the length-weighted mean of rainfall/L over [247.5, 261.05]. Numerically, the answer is 0.109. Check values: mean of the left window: 1.11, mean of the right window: 1.28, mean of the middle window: 1.07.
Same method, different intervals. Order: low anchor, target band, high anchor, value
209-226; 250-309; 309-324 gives 0.057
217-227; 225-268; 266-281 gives 0.107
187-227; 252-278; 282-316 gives 0.035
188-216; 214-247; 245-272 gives 0.004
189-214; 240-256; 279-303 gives 0.123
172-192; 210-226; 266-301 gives -0.067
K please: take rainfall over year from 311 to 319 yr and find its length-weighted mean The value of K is 1.38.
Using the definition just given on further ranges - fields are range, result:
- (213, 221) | 1.17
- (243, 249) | 1.03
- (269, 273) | 1.25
